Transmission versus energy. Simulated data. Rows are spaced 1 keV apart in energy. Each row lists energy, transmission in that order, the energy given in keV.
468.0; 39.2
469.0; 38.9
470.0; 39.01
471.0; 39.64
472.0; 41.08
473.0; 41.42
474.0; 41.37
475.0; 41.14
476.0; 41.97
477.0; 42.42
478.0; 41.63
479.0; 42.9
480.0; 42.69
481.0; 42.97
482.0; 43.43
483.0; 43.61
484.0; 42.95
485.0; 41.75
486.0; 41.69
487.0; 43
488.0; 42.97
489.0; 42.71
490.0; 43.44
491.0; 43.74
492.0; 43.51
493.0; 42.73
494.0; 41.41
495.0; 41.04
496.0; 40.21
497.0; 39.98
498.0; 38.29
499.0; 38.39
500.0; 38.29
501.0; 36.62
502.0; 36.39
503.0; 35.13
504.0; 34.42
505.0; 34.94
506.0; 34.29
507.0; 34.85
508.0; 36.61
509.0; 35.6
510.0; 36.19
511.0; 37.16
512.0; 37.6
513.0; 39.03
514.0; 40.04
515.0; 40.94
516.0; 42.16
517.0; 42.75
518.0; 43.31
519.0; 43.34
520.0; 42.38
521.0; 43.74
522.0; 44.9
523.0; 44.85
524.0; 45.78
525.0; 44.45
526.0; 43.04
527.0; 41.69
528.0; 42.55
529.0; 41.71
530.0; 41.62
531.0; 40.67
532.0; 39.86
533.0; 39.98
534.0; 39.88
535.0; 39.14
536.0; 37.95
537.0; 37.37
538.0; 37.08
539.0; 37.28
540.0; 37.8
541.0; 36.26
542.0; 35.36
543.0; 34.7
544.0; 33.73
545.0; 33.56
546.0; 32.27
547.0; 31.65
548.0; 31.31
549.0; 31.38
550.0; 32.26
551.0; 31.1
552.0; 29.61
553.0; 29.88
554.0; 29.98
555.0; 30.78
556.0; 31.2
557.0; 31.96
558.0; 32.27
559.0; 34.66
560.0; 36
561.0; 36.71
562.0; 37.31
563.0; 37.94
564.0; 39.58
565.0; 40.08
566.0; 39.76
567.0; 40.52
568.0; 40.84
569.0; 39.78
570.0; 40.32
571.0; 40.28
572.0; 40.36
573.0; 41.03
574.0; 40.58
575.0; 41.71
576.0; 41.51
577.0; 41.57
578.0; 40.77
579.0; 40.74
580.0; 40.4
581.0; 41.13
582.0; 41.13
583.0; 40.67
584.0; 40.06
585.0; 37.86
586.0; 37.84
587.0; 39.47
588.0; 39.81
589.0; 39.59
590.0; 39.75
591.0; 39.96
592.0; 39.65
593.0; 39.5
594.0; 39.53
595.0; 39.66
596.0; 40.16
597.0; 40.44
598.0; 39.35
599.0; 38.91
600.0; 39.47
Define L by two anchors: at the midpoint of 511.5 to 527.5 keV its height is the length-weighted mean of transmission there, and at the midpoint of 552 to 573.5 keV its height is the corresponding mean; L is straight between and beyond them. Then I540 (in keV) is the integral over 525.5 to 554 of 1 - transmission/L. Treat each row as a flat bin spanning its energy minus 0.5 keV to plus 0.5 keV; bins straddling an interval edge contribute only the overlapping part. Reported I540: 2.5 keV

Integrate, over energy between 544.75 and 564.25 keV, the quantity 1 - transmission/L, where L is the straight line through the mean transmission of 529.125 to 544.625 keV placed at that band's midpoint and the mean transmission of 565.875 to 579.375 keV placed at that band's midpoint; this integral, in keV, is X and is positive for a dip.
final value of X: 3.16 keV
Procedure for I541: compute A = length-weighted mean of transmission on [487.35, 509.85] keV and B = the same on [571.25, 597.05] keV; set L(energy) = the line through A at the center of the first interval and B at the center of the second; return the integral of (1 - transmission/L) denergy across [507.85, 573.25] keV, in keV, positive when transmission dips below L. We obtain 2.6 keV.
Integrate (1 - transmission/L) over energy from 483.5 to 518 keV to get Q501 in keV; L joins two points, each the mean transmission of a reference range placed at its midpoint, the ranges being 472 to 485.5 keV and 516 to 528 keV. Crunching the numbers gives 2.75 keV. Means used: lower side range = 42.3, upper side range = 43.5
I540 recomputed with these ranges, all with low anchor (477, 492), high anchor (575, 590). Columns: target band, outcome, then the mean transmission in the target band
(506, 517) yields 1.06 keV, 38.1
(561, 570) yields 0.29 keV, 39.4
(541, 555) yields 3.06 keV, 32.2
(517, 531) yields -0.48 keV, 43.2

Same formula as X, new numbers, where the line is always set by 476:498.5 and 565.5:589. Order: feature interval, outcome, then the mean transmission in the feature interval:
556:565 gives 1.1 keV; 35.8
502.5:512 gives 1.4 keV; 35.6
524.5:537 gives 0.1 keV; 40.9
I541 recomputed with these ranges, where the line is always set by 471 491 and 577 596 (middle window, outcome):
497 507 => 1.30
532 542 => 0.74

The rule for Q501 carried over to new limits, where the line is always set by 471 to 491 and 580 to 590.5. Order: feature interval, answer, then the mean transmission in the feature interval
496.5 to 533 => 1.5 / 39.8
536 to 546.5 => 1.3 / 35.7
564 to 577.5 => -0.2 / 40.6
